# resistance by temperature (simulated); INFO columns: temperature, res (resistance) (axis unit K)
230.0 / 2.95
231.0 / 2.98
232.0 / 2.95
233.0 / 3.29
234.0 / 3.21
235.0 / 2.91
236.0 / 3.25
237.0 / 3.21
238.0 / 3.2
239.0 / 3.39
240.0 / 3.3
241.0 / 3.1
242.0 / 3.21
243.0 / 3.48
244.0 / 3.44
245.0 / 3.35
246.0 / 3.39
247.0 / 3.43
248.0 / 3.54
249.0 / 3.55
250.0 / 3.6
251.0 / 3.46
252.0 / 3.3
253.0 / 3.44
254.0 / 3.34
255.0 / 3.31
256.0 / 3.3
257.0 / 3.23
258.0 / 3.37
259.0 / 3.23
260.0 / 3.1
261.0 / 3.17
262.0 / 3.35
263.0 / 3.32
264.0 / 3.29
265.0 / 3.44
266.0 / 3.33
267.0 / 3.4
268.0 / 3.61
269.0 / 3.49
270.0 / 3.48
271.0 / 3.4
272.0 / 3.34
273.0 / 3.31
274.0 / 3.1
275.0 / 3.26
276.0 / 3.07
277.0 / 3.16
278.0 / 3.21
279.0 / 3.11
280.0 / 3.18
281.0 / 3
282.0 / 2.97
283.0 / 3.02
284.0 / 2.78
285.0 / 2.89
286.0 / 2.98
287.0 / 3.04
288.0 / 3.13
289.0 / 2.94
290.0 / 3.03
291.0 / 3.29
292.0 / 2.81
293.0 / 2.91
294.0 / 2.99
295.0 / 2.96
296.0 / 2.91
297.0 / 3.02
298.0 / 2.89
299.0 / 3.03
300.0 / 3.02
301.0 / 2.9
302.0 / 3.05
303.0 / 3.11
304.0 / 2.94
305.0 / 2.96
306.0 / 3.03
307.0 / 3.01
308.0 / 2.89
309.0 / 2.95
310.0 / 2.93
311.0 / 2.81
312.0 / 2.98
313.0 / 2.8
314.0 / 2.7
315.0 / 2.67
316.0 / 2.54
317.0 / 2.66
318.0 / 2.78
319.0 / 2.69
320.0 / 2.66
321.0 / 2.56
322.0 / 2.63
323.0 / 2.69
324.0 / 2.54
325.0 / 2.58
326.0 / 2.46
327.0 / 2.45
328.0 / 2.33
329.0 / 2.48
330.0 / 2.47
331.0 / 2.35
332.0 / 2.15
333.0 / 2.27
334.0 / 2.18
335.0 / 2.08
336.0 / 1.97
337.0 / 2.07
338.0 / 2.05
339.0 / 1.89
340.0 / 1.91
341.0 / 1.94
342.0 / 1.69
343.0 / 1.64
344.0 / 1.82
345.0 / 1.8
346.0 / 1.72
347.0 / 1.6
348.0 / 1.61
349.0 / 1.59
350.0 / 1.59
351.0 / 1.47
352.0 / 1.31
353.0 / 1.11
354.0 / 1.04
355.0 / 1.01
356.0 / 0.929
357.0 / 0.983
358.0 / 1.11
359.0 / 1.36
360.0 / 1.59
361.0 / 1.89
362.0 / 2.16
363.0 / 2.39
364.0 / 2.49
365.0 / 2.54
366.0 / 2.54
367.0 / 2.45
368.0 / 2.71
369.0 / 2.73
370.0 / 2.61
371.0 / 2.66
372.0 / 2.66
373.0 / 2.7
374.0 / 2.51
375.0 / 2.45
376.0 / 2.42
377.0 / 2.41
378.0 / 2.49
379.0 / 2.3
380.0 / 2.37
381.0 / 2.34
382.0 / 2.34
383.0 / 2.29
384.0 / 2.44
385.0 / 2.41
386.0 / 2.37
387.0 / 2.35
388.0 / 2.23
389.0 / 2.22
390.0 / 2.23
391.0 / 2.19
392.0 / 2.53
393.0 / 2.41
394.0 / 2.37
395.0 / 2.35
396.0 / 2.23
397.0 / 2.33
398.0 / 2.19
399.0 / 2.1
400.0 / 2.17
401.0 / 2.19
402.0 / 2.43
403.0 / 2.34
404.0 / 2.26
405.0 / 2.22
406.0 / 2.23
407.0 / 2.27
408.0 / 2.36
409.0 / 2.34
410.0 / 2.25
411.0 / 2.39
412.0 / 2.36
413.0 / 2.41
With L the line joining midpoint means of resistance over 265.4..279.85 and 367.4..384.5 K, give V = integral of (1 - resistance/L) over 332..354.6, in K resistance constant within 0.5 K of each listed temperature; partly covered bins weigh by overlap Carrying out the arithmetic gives 8.3 K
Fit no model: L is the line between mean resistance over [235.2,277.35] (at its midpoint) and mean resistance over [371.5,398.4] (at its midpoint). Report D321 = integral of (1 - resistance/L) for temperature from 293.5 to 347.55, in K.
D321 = 6.56 K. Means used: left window 3.33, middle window 2.52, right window 2.38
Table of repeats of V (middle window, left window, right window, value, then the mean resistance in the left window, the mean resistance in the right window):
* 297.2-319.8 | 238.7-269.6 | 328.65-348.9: -3.7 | 3.36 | 1.97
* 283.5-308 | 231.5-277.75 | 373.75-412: 0.3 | 3.31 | 2.32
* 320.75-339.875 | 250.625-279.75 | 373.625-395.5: 3.3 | 3.31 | 2.36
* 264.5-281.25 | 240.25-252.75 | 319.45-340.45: -1.3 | 3.4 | 2.32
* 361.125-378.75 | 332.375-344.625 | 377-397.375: -2.4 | 1.96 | 2.34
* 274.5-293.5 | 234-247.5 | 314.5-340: -1.4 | 3.28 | 2.4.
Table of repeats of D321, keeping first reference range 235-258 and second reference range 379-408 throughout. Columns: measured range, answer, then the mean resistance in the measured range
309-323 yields 0.60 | 2.73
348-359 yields 5.74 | 1.24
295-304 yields -0.05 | 2.99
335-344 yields 2.63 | 1.9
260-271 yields -0.57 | 3.38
